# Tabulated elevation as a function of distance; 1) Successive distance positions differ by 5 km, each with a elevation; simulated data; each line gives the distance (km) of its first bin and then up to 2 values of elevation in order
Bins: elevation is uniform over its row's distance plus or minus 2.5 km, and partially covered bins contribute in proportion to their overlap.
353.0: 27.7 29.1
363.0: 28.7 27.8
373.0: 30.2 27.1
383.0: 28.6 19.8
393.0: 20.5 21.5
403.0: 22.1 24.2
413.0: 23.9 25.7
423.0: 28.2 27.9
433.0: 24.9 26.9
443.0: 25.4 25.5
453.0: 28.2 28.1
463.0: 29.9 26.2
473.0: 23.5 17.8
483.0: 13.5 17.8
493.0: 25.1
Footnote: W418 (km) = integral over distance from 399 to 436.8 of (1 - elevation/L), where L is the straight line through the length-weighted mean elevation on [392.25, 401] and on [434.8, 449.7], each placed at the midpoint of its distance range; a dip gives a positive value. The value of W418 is -2.9 km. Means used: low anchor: 21.2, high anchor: 25.9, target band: 25.2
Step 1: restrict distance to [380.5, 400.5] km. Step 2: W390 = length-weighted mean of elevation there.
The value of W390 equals 22.6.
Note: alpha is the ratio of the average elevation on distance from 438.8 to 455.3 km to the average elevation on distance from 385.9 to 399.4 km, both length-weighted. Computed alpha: 1.28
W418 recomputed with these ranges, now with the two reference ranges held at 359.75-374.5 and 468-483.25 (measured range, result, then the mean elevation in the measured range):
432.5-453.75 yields -3.1 km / 26.1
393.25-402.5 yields 1.8 km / 21.4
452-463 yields -3.5 km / 28.5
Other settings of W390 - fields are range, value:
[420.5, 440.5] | 27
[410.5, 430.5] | 26.4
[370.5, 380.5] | 28.6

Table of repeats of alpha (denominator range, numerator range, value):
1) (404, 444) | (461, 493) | 0.84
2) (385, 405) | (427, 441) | 1.25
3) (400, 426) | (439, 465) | 1.10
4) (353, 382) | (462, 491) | 0.74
